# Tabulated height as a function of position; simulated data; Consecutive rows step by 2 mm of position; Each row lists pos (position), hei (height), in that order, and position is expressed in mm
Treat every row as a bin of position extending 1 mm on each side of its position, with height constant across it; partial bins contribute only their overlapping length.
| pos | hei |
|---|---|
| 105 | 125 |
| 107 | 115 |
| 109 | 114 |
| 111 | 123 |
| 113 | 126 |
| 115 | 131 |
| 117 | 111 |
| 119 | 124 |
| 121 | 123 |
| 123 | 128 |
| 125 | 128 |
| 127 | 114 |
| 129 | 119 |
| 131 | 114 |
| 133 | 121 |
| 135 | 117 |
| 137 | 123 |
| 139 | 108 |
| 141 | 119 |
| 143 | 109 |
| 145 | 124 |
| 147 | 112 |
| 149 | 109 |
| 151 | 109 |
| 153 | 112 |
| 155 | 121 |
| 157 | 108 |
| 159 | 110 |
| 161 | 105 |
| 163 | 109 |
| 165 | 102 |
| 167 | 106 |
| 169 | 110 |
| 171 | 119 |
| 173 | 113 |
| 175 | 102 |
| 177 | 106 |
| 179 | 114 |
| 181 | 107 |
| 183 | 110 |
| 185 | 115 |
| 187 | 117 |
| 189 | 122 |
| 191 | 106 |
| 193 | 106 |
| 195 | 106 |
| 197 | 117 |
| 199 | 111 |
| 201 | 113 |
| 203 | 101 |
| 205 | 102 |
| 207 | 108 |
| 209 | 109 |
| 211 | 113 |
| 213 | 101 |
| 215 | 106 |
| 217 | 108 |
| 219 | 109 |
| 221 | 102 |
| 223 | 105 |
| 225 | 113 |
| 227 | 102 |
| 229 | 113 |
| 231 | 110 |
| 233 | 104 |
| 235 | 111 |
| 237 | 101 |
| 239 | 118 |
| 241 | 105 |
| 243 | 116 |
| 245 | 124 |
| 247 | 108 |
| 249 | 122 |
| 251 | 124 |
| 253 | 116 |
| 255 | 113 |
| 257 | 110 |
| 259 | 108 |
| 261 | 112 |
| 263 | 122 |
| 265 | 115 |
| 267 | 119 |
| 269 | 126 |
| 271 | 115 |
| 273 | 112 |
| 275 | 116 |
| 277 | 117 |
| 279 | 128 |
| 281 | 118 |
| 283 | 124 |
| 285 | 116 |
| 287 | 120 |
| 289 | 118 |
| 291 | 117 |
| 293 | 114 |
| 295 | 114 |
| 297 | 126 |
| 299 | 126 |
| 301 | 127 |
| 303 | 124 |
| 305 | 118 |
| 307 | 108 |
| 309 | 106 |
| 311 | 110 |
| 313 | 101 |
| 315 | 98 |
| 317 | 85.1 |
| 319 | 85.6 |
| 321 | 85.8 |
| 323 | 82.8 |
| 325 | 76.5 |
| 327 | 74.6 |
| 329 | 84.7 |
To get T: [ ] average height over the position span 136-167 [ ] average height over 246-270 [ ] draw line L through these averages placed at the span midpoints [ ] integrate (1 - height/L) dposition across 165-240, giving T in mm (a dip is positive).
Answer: 3.2 mm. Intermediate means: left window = 112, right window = 116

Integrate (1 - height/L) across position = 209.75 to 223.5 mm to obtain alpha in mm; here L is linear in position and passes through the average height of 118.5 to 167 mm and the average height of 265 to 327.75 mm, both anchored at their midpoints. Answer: 0.77 mm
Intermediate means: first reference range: 115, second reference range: 110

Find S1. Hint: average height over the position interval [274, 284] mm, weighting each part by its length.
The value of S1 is 121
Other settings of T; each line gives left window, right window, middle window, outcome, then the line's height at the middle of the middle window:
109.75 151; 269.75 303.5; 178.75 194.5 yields 0.96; 119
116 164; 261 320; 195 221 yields 1.66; 115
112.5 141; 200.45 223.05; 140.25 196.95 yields 1.17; 113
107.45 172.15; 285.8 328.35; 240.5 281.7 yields -3.16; 108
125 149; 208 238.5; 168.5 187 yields 0.19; 112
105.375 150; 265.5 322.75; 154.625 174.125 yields 1.27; 118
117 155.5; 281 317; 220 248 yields 1.56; 116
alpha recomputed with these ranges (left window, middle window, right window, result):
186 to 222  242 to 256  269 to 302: -0.36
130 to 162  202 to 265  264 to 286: 3.71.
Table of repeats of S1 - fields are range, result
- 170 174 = 116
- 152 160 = 113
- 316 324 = 84.8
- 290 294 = 116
